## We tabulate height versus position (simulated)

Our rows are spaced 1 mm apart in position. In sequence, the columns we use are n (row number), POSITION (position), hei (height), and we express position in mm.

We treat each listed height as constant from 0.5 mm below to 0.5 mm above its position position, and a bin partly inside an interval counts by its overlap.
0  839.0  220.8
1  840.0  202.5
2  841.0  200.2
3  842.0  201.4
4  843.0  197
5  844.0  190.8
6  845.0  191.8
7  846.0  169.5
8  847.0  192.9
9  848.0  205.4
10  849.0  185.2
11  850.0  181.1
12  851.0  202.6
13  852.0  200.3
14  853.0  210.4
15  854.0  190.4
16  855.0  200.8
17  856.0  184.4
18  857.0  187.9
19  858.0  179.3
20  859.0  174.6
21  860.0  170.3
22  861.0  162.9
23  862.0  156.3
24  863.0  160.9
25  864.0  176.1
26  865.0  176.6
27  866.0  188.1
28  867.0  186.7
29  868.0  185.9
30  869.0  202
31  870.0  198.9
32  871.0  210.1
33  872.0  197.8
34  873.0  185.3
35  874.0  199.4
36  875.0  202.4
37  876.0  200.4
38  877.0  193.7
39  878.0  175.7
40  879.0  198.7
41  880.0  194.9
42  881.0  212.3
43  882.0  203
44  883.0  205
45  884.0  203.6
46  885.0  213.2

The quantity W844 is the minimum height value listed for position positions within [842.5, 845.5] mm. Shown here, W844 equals 190.8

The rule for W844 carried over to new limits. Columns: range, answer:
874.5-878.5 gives 175.7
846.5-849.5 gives 185.2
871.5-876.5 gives 185.3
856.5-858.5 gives 179.3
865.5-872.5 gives 185.9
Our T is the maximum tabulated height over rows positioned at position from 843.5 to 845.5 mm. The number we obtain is 191.8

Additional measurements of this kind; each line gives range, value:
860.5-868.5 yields 188.1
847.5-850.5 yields 205.4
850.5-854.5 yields 210.4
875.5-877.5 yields 200.4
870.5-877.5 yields 210.1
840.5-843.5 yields 201.4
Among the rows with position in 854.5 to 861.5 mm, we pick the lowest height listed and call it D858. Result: 162.9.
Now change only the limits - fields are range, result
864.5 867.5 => 176.6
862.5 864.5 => 160.9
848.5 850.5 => 181.1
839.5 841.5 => 200.2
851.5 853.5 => 200.3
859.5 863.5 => 156.3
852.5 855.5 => 190.4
